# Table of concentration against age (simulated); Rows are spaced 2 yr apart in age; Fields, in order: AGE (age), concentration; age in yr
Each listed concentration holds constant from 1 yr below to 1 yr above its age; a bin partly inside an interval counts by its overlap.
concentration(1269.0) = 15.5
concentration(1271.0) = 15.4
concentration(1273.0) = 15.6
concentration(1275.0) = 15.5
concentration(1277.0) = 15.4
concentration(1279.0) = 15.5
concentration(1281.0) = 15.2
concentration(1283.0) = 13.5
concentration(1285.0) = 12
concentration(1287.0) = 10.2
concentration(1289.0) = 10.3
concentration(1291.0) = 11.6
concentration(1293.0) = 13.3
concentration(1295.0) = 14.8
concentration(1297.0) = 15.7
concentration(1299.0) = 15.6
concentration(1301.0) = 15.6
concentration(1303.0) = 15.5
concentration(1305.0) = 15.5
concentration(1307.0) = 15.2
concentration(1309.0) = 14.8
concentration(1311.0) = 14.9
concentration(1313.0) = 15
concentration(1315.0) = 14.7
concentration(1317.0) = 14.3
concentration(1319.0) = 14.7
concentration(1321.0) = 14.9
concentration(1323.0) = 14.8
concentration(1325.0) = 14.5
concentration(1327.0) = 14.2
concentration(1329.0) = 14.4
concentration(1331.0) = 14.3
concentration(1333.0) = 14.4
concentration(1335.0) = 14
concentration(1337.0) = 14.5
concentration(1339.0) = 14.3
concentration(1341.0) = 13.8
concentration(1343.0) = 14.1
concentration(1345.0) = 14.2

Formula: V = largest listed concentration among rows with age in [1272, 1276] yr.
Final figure 15.6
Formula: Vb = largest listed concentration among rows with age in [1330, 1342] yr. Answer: 14.5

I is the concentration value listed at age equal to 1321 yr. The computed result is 14.9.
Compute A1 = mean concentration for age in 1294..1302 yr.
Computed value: 15.4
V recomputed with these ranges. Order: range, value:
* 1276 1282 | 15.5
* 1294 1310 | 15.7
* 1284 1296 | 14.8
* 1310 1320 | 15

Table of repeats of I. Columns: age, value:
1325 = 14.5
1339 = 14.3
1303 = 15.5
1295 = 14.8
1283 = 13.5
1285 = 12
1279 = 15.5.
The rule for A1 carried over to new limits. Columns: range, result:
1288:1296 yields 12.5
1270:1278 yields 15.5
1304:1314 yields 15.1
